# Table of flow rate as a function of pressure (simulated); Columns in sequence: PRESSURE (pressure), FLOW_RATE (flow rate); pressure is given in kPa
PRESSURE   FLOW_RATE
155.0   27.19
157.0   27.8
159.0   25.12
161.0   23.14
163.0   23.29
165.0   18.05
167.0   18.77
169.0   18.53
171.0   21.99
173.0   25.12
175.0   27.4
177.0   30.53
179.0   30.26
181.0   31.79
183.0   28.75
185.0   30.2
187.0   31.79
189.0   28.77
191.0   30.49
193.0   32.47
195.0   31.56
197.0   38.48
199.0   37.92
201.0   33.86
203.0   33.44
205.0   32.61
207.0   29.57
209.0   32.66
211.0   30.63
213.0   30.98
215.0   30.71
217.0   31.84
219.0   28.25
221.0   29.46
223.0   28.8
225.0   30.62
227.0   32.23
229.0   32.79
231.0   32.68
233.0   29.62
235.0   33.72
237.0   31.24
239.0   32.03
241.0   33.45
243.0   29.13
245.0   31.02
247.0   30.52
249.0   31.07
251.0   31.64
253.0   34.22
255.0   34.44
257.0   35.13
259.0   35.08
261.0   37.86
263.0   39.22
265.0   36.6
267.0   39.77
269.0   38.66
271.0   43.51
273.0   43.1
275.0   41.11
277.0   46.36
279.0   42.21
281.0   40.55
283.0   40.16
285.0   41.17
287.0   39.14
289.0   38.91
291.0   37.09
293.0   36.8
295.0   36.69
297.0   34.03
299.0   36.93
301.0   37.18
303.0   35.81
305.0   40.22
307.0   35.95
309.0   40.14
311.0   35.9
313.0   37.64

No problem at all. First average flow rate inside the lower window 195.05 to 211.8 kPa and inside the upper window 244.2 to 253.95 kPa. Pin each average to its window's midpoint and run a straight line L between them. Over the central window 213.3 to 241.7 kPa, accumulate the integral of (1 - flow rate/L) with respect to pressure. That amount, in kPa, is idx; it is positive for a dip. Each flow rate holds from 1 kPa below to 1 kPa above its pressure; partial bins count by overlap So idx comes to 1.2 kPa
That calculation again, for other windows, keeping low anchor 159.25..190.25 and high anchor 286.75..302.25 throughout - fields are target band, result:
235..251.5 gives 0.4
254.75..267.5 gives -1.1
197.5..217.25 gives -2.5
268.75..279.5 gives -2.4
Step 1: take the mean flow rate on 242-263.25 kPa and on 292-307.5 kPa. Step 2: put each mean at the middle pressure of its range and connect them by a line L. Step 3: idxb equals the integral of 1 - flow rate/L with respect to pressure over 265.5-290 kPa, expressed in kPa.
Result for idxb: -4.17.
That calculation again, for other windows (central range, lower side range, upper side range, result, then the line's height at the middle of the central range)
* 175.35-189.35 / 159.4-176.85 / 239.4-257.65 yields -3.4 kPa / 24.3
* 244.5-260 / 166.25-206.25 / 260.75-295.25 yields 1.8 kPa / 37.2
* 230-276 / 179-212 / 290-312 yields -0.2 kPa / 34.8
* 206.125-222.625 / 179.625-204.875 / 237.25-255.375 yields 0.9 kPa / 32.2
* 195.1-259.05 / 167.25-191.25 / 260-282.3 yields 3.9 kPa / 34.5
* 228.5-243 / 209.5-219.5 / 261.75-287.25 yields 1.0 kPa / 34.3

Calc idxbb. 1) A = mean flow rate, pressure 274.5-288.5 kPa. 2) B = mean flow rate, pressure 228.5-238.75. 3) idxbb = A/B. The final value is 1.3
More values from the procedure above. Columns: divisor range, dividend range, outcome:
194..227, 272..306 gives 1.23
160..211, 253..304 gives 1.34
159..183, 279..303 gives 1.55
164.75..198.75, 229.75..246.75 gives 1.11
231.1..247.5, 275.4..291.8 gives 1.30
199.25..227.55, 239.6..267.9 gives 1.09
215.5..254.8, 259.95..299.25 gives 1.26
